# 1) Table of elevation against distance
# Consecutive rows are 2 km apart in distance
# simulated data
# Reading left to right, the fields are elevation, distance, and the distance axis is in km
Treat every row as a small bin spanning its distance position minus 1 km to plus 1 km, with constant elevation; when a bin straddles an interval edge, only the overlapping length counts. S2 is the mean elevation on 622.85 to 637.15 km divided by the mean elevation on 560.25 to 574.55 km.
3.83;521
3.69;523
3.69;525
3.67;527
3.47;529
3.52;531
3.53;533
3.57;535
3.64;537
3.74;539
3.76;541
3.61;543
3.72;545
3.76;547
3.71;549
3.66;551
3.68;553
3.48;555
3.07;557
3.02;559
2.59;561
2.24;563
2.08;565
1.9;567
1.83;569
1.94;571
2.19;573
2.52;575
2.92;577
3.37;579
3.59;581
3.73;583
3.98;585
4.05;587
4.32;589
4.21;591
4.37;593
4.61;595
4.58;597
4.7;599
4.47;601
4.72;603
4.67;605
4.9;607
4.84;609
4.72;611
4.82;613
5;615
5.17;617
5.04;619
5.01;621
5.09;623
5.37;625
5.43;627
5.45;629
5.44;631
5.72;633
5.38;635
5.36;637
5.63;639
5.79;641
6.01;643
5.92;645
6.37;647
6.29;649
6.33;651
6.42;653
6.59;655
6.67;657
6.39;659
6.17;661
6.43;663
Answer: 2.6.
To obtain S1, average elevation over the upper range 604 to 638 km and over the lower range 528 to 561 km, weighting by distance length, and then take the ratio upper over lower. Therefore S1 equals 1.46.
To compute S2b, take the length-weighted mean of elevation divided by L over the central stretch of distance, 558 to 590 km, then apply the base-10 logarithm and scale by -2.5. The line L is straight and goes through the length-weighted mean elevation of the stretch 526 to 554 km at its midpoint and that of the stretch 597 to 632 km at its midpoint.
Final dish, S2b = 0.43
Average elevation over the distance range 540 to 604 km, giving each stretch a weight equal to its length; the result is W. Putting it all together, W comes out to 3.45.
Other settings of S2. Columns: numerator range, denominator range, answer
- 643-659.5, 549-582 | 2.28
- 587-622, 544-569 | 1.55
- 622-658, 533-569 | 1.82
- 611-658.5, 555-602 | 1.70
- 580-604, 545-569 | 1.43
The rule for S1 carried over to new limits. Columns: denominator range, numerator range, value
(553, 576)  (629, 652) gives 2.33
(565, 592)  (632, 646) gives 1.85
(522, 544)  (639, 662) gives 1.72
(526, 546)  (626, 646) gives 1.55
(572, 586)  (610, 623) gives 1.56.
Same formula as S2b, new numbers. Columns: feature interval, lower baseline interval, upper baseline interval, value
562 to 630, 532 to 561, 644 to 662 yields 0.21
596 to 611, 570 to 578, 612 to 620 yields -0.12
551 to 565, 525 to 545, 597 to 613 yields 0.31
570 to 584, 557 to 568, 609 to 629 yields 0.09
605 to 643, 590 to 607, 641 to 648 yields 0.03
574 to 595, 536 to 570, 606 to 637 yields 0.10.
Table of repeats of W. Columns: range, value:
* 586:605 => 4.46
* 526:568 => 3.31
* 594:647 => 5.17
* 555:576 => 2.39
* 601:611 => 4.74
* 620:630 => 5.27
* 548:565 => 3.12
